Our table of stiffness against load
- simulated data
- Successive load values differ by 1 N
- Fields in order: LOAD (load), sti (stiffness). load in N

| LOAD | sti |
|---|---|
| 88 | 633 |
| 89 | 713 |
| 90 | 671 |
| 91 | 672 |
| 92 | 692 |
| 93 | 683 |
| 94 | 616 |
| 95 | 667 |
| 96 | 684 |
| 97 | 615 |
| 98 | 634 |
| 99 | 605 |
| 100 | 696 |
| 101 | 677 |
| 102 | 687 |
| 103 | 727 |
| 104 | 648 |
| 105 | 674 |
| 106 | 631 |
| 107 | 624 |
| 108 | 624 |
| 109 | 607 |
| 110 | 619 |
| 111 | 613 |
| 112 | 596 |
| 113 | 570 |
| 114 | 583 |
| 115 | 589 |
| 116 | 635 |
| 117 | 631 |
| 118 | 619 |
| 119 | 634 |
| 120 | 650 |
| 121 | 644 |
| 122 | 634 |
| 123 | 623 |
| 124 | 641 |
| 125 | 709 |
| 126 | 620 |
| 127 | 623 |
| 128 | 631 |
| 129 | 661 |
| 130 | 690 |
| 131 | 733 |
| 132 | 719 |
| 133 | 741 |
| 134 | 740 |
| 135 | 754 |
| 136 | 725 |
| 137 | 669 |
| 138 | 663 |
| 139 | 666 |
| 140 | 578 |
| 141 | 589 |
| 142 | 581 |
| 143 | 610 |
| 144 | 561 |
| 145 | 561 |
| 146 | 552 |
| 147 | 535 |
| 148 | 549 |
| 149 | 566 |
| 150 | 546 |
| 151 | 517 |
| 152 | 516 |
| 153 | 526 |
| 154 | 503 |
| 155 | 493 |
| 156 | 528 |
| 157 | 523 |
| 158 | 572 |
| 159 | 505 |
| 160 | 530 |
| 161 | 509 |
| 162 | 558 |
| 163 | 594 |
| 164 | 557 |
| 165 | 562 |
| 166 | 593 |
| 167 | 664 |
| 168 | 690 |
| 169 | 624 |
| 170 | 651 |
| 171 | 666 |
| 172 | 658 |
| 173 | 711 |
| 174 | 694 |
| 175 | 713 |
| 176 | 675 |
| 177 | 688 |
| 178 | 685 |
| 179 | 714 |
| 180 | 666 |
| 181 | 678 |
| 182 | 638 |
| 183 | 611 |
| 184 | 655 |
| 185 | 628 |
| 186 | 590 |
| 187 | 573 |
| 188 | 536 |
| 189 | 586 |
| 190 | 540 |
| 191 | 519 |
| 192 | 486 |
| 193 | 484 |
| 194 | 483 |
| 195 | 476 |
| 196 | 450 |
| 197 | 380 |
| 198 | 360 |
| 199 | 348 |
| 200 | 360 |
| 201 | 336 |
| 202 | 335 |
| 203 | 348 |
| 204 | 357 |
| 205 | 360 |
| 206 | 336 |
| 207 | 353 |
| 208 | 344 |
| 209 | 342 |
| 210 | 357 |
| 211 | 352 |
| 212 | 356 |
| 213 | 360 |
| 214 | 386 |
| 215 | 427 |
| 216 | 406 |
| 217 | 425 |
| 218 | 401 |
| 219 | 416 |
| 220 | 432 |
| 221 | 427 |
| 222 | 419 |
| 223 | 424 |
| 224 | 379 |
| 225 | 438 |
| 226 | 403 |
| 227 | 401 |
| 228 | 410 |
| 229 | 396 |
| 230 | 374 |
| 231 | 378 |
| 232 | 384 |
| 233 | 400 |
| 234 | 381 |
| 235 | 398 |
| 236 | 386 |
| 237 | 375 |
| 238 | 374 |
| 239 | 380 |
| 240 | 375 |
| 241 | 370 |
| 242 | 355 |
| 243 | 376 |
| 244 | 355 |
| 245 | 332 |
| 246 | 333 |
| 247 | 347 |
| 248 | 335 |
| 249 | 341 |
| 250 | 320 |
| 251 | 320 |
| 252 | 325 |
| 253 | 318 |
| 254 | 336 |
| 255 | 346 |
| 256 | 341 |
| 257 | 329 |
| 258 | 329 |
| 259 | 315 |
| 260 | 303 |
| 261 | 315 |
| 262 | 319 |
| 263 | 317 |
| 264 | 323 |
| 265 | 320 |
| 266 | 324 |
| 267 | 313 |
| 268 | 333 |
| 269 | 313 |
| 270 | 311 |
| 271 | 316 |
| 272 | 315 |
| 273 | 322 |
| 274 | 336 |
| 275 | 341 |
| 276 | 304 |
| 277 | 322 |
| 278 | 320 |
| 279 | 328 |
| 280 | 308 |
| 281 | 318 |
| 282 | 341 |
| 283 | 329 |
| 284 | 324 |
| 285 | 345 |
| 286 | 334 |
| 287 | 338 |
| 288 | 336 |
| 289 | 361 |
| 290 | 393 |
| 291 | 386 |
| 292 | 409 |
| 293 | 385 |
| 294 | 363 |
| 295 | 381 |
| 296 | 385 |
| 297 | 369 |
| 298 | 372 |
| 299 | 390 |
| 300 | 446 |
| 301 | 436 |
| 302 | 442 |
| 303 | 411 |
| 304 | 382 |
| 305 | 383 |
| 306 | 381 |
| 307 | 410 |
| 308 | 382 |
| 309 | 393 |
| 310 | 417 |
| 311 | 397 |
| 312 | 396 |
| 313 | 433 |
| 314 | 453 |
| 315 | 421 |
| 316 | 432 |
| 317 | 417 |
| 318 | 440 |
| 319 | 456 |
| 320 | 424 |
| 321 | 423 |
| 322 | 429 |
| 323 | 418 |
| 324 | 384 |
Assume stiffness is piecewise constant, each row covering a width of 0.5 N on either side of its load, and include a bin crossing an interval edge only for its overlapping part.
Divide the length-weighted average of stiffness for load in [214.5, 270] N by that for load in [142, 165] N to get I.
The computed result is 0.67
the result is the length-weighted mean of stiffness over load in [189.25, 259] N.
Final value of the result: 382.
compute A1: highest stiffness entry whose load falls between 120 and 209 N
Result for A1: 754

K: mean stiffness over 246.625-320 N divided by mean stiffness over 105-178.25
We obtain 0.6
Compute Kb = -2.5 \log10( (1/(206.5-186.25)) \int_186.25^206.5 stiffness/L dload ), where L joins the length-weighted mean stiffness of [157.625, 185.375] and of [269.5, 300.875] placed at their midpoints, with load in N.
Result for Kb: 0.30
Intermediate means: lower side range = 632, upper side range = 350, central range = 435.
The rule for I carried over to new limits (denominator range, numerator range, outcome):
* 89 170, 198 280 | 0.57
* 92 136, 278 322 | 0.59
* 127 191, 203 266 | 0.59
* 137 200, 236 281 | 0.58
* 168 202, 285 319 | 0.70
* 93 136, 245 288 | 0.50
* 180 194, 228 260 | 0.61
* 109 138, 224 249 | 0.58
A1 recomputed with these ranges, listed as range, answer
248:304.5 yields 446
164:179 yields 714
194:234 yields 483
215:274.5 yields 438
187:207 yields 586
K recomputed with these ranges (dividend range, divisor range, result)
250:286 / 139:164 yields 0.59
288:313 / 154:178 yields 0.65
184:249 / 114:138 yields 0.61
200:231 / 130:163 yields 0.65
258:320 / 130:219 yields 0.67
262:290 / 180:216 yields 0.72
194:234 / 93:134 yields 0.60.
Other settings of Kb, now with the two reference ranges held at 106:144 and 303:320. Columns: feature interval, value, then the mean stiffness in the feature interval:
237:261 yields 0.39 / 342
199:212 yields 0.48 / 349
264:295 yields 0.32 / 337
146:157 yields 0.16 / 529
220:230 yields 0.26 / 410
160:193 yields -0.07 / 619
